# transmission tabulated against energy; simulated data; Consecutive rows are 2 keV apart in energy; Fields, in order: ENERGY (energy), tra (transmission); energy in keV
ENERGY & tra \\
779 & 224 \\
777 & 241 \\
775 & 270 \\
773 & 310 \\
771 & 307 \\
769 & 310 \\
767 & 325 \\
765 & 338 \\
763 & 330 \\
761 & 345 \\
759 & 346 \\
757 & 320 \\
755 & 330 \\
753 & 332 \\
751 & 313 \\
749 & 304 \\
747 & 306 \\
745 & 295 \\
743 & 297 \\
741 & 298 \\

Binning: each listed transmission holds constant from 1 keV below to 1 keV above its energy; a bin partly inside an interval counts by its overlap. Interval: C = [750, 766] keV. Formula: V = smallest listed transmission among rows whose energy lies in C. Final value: 313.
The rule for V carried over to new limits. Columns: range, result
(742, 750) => 295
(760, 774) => 307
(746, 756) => 304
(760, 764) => 330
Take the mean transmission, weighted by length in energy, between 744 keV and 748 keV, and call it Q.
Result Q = 300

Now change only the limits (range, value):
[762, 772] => 322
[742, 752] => 303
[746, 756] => 317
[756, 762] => 337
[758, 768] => 337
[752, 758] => 327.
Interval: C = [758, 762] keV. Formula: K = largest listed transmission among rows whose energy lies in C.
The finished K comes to 346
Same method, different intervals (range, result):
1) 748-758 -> 332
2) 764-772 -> 338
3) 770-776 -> 310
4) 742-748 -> 306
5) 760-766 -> 345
